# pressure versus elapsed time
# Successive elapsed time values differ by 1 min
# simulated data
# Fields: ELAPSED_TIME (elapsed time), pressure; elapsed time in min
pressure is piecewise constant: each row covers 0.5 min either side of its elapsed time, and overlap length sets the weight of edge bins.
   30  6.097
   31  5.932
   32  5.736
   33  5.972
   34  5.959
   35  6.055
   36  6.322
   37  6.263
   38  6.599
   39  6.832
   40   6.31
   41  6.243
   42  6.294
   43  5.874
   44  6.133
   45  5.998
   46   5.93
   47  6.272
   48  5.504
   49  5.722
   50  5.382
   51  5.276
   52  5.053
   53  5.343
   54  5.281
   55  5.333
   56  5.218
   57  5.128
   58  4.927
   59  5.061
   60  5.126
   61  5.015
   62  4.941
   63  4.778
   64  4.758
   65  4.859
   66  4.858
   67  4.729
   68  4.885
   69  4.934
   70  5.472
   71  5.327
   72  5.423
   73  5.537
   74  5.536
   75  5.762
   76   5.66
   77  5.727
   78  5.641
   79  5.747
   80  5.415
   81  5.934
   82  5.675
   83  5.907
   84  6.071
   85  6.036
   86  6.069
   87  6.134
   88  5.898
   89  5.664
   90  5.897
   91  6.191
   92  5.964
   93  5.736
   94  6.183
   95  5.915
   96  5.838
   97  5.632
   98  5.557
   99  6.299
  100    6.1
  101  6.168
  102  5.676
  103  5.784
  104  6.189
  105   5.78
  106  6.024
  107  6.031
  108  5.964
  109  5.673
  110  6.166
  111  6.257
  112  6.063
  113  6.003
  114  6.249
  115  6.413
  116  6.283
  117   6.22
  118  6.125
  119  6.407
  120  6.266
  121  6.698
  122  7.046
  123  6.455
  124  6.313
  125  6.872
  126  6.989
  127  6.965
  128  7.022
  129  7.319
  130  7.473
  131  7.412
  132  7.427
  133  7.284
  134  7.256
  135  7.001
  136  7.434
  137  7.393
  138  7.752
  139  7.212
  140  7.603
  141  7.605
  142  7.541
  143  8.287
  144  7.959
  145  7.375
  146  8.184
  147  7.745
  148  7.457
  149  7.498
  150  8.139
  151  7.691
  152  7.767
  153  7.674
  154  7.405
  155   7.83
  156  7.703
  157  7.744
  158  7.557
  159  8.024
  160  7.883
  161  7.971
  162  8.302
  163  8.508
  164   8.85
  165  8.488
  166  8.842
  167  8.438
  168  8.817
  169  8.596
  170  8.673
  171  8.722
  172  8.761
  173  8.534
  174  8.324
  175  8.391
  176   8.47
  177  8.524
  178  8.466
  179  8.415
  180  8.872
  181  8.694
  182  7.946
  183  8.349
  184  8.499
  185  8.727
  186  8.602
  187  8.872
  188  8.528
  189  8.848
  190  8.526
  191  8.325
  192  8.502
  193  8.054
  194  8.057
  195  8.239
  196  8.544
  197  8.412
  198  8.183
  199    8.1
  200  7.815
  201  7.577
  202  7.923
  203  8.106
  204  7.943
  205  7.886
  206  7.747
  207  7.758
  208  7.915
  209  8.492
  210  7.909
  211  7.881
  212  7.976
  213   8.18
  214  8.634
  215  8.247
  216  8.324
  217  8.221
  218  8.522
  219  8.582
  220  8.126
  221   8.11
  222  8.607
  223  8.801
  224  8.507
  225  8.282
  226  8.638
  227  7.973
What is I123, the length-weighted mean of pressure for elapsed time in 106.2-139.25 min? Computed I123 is 6.7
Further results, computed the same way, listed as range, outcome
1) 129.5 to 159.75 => 7.62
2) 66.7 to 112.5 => 5.79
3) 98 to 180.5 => 7.34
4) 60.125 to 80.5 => 5.25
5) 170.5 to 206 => 8.36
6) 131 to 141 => 7.39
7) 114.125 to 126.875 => 6.51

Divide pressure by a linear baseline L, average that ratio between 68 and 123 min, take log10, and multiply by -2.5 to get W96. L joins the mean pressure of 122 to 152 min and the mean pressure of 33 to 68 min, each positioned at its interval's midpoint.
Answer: 0.10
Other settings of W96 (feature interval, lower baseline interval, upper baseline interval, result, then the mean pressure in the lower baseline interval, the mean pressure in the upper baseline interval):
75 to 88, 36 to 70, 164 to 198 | 0.06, 5.49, 8.52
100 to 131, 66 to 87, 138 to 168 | 0.07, 5.57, 7.92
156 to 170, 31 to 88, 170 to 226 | -0.09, 5.61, 8.33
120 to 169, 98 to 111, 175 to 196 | -0.06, 5.98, 8.48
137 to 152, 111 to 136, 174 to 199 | -0.06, 6.74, 8.45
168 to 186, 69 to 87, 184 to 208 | -0.10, 5.69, 8.23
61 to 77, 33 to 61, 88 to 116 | 0.13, 5.75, 5.98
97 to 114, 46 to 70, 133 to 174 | 0.10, 5.17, 7.95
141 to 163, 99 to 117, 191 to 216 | -0.12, 6.06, 8.1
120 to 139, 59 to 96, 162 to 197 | -0.01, 5.54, 8.52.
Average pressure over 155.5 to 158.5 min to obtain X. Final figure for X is 7.67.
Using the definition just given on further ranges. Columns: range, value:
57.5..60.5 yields 5.04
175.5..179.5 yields 8.47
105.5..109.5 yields 5.92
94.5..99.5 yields 5.85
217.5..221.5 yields 8.33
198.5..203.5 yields 7.9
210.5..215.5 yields 8.18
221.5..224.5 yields 8.64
